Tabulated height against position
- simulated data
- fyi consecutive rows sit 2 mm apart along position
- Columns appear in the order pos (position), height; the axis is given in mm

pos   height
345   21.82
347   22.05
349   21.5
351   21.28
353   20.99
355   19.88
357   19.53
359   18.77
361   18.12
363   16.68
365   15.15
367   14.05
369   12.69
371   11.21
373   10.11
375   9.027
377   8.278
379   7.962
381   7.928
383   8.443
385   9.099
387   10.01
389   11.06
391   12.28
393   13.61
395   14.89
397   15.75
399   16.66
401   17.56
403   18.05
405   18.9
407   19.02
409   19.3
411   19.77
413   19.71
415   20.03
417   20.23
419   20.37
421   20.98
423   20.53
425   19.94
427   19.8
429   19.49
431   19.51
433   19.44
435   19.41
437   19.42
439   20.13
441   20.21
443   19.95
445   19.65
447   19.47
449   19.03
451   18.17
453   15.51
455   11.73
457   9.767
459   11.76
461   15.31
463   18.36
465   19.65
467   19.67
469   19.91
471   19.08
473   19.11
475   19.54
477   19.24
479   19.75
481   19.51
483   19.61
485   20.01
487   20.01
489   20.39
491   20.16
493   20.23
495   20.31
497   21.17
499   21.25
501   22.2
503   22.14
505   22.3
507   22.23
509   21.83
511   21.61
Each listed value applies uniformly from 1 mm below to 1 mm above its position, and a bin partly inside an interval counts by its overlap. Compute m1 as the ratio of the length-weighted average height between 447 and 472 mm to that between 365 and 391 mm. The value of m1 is 1.6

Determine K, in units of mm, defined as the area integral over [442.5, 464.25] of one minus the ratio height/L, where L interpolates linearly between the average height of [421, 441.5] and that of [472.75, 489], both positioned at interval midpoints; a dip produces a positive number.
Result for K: 3.9 mm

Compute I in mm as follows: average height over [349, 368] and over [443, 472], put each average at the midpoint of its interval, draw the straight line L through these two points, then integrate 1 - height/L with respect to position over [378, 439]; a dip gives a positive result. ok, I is 3.4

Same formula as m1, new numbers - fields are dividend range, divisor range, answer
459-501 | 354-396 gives 1.52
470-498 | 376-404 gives 1.62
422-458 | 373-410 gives 1.40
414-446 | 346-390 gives 1.40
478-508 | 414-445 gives 1.04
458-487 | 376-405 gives 1.49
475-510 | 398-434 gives 1.07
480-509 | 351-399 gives 1.54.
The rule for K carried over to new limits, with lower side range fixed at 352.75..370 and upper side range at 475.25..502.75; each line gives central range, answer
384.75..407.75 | 4.0 mm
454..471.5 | 3.2 mm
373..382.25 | 4.8 mm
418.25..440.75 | -1.3 mm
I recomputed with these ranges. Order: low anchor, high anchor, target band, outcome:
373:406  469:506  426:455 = -4.4 mm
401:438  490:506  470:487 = 1.1 mm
